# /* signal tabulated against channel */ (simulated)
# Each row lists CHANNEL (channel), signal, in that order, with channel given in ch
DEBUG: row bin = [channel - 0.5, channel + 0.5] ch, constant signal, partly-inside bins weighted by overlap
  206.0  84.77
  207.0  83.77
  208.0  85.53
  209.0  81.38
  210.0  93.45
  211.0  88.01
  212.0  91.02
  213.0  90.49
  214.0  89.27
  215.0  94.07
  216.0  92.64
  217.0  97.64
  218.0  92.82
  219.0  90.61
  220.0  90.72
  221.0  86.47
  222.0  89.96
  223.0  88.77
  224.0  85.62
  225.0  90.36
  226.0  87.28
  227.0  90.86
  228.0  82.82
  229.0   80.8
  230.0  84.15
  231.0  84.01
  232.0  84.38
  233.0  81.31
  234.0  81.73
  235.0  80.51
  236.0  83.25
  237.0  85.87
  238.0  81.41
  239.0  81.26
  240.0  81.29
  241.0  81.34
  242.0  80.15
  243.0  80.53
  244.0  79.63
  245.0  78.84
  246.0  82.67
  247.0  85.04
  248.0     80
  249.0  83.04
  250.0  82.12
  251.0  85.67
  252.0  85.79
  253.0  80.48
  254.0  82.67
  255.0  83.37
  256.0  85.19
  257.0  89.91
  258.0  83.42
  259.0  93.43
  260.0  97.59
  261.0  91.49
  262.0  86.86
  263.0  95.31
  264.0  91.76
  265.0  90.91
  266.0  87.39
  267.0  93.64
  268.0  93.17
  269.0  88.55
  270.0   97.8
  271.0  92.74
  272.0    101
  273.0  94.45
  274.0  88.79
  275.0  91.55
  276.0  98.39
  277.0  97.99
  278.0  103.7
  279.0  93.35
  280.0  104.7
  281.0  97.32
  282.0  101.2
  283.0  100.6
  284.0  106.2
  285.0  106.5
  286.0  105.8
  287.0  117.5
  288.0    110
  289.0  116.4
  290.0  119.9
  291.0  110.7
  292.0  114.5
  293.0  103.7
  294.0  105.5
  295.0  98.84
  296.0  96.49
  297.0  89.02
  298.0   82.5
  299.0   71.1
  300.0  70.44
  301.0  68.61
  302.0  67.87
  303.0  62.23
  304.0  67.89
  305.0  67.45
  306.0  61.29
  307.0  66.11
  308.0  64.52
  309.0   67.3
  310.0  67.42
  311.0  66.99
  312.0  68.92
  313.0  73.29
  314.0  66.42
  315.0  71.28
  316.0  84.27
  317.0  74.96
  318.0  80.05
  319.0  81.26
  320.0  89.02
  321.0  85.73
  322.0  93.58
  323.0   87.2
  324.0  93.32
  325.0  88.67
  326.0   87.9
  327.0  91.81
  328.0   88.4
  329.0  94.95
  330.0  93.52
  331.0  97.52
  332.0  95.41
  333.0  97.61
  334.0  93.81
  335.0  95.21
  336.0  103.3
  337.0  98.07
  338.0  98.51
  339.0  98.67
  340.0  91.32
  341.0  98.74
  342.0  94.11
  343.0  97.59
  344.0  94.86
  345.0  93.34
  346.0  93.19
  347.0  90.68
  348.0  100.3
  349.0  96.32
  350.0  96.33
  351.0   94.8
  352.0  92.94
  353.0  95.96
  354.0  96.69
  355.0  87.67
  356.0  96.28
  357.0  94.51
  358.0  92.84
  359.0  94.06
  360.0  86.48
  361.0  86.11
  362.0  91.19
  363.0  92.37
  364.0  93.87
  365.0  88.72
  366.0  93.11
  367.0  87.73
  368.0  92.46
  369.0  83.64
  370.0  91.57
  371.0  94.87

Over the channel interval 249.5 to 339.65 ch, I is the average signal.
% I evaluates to 89.5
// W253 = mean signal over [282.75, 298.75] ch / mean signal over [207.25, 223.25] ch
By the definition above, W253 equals 1.2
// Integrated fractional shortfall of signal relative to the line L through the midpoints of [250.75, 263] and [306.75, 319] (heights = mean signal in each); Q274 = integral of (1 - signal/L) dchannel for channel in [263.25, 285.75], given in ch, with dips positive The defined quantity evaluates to -3.9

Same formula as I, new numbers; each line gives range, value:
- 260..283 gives 94.8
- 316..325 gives 85.7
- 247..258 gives 83.9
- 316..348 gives 92.3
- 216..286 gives 89.1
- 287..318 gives 82.4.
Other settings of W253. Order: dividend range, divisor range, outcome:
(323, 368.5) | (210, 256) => 1.10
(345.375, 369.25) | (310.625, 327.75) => 1.13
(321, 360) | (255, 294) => 0.96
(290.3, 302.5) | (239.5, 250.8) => 1.11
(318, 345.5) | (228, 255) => 1.13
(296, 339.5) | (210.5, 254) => 0.96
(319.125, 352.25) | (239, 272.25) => 1.08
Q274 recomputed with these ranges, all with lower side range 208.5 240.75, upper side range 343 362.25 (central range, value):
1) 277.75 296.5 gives -3.3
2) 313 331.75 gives 1.2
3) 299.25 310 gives 2.9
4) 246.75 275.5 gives -0.1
